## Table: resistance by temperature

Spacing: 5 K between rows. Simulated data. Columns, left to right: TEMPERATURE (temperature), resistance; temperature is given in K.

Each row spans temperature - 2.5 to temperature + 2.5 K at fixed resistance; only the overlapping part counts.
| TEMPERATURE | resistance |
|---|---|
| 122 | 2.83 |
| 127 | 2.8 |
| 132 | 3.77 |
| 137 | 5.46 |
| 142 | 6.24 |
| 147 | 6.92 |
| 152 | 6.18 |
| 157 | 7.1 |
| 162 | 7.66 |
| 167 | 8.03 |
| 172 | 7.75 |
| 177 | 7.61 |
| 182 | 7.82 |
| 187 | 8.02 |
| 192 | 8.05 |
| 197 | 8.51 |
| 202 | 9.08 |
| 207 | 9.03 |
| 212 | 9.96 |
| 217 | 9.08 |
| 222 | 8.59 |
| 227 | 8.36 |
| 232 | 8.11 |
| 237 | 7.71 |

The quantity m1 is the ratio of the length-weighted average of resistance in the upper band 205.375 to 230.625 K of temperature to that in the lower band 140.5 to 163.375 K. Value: 1.3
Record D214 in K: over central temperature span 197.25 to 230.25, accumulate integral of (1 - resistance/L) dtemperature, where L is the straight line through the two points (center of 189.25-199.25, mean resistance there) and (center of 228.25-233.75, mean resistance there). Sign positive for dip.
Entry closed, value -3.0 K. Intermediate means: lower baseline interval 8.27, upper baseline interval 8.17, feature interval 8.96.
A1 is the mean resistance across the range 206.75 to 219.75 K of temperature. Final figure 9.4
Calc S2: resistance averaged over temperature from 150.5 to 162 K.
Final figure 6.9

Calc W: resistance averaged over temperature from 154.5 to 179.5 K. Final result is 7.63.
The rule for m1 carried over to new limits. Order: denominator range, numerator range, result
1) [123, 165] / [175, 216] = 1.50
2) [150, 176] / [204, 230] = 1.22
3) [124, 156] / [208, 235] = 1.67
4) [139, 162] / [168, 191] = 1.17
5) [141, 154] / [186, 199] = 1.27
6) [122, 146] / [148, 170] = 1.60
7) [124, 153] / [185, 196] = 1.58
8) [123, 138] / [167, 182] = 2.07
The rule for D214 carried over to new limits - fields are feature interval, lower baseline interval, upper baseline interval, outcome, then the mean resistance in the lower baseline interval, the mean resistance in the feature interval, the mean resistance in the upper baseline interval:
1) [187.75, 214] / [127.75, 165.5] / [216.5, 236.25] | -4.0 K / 6.08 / 8.85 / 8.41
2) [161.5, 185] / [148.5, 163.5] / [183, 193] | -0.9 K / 6.93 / 7.79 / 8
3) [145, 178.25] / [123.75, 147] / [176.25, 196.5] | -4.8 K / 4.76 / 7.32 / 7.96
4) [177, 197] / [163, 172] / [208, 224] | 1.0 K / 7.89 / 7.99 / 9.21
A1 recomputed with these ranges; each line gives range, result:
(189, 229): 8.83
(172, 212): 8.37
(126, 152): 5.28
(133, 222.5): 7.75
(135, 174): 6.93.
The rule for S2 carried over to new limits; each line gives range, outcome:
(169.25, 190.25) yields 7.81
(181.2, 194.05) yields 7.98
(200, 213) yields 9.3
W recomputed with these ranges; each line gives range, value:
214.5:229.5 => 8.68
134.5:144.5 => 5.85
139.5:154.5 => 6.45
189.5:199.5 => 8.28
